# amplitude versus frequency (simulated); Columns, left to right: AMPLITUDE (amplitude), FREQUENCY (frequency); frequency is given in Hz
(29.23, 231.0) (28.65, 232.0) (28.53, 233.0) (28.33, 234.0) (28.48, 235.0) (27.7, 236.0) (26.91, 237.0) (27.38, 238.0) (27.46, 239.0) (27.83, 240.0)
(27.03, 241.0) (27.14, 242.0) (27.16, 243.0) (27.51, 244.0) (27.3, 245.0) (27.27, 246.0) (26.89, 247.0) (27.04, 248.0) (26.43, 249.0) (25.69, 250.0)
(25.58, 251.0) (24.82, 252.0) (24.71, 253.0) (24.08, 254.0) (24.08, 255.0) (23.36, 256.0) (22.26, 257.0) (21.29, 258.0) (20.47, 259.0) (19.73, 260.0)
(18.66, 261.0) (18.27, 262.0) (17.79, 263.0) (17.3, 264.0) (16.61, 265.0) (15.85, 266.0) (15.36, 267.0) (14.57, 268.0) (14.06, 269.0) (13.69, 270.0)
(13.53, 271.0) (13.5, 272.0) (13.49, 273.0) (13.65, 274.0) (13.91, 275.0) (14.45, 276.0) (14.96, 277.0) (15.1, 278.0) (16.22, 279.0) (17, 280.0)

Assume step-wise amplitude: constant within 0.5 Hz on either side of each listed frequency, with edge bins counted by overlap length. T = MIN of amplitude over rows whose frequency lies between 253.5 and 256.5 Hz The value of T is 23.36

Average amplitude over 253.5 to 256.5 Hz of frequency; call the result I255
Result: 23.8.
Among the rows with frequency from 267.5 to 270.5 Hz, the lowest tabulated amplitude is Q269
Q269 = 13.69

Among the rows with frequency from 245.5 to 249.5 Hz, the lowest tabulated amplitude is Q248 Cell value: 26.43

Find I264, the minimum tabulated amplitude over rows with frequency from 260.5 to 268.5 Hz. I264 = 14.57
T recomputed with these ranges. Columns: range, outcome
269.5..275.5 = 13.49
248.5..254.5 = 24.08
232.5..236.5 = 27.7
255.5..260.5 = 19.73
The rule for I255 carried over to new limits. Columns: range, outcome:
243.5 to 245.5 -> 27.4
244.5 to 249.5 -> 27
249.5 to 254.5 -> 25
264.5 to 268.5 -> 15.6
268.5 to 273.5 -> 13.7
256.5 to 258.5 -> 21.8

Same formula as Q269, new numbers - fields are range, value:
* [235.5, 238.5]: 26.91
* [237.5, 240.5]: 27.38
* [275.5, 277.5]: 14.45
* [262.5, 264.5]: 17.3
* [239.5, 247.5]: 26.89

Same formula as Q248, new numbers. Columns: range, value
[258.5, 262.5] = 18.27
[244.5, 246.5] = 27.27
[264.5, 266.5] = 15.85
